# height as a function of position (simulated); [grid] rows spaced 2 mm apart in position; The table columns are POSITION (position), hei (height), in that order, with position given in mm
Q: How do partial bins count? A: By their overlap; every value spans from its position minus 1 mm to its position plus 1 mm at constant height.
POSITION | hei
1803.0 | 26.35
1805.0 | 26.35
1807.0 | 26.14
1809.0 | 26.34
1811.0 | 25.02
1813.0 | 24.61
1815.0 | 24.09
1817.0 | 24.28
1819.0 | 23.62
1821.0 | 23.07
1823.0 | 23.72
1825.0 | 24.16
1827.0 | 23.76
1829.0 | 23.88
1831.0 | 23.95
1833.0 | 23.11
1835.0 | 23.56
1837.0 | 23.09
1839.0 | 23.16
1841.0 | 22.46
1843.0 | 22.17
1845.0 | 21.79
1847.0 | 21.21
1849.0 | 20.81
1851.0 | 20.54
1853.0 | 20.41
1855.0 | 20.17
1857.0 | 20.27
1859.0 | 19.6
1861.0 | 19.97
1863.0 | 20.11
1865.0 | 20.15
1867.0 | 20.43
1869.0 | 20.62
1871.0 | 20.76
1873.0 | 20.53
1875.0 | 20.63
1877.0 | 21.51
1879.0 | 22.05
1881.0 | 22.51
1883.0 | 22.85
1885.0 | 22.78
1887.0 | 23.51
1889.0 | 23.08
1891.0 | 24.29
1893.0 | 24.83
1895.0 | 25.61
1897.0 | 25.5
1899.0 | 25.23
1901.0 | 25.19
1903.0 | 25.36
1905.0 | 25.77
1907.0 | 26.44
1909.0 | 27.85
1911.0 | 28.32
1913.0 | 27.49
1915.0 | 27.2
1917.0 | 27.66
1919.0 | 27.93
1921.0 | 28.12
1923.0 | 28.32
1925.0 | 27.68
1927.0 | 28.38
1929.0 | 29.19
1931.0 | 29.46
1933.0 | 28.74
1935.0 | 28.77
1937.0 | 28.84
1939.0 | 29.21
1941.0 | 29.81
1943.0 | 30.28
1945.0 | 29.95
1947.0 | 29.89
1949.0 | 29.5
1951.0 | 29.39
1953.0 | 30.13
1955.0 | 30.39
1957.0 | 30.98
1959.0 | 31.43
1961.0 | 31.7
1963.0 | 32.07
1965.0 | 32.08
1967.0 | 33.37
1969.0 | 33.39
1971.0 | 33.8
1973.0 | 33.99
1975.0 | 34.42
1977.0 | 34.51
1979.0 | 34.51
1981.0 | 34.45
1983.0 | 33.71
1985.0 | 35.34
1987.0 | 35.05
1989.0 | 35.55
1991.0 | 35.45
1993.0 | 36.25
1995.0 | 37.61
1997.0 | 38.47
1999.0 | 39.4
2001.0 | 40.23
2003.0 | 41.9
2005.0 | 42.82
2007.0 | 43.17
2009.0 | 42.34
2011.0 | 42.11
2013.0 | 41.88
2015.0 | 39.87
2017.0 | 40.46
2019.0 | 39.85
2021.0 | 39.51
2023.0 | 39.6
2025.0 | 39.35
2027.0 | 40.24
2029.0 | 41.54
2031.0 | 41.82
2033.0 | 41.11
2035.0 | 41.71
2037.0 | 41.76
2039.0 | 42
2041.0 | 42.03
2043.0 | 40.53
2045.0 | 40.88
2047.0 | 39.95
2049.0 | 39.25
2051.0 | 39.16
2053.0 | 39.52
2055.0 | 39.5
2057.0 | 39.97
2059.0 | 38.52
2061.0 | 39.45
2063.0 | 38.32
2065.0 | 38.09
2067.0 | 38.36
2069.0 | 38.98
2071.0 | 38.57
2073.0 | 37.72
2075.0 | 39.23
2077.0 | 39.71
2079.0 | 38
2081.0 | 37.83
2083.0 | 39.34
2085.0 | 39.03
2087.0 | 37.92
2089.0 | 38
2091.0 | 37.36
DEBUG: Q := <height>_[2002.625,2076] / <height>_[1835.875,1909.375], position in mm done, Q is 1.79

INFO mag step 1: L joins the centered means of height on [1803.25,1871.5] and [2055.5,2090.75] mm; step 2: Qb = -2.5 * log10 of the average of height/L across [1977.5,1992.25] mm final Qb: -0.07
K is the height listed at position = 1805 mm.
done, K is 26.35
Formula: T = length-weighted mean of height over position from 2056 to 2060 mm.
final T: 39.2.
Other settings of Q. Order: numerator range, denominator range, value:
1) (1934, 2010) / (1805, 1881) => 1.52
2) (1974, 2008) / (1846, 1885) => 1.79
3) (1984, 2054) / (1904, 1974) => 1.35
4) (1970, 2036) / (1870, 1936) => 1.51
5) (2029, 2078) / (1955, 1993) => 1.19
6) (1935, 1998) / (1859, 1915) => 1.39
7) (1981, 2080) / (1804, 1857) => 1.70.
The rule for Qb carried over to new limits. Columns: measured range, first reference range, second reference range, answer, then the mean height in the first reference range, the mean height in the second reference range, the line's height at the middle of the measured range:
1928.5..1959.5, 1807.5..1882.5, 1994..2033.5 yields 0.11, 22.2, 40.7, 33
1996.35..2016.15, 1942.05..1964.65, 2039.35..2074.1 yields -0.18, 30.6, 39.4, 35.1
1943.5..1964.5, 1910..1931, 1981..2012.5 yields 0.07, 28.1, 38.5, 32.7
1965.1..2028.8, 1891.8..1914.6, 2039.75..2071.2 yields -0.10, 26.2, 39.5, 34.4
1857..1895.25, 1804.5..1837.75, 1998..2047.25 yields 0.31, 24.3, 41.1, 28.8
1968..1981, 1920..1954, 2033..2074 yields -0.05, 29.2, 39.7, 32.6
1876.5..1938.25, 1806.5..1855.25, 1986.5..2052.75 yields 0.15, 23.2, 40.1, 30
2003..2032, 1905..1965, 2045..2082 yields -0.16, 29.1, 38.9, 35.4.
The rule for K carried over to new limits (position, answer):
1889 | 23.08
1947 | 29.89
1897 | 25.5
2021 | 39.51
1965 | 32.08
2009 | 42.34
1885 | 22.78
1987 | 35.05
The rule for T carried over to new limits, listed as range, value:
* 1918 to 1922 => 28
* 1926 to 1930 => 28.8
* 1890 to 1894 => 24.6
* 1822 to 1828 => 23.9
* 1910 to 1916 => 27.7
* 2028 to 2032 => 41.7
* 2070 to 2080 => 38.6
